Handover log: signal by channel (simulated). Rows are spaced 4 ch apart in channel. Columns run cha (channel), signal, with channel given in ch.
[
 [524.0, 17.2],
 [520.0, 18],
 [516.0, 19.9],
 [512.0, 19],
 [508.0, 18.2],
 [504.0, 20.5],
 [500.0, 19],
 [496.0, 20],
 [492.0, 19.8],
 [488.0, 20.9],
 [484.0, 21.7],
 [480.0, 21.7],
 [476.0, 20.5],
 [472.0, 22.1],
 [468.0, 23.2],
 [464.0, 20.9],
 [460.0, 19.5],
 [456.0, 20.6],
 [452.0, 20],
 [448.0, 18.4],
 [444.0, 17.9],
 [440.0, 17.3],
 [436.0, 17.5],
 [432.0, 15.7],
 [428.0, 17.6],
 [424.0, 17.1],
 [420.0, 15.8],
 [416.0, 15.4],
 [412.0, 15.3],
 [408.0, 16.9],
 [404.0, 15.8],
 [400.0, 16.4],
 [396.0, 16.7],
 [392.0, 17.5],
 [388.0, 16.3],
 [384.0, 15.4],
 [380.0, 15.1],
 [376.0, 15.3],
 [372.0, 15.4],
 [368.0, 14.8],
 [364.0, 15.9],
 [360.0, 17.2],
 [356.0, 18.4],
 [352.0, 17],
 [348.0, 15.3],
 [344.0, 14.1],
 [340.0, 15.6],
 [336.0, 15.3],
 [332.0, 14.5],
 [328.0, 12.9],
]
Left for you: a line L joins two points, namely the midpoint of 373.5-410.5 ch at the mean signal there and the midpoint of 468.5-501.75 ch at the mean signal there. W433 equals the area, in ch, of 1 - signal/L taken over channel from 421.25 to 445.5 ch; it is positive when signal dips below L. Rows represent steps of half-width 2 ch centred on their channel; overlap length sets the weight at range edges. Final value 1.5 ch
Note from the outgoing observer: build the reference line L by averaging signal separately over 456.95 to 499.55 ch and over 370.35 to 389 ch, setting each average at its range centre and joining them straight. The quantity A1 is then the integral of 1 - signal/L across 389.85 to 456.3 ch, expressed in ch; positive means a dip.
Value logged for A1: 2.91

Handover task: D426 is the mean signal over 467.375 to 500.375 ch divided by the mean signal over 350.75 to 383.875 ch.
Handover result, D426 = 1.31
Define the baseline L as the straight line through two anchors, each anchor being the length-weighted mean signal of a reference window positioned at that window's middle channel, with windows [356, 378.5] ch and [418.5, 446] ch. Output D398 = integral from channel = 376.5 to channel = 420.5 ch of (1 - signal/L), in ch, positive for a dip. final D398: 1.1 ch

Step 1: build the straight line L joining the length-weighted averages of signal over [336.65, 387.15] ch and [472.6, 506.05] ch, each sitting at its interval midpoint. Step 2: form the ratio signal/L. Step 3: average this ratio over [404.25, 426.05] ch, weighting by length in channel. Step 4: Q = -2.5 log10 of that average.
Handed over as 0.110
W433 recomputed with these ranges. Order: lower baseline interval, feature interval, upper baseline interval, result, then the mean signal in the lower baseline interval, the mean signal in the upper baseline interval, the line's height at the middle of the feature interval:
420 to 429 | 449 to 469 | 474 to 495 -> -1.43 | 17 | 20.9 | 19.2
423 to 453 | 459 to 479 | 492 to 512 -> -3.08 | 17.6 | 19.4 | 18.5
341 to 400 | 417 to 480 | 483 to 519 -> -2.25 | 16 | 19.8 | 18.3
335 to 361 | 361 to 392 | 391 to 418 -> 1.03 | 16.1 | 16.2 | 16.2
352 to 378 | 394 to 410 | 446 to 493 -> 1.25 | 16.2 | 20.8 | 17.8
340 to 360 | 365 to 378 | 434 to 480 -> 1.34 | 16.2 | 19.9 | 17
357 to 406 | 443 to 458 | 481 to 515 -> -0.79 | 16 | 19.9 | 18.3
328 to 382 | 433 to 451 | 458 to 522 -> 0.82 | 15.6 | 20.3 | 18.6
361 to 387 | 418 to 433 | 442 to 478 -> 1.44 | 15.4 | 20.3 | 18.4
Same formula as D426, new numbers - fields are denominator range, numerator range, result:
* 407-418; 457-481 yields 1.35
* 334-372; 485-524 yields 1.22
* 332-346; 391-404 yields 1.12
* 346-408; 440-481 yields 1.25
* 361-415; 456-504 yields 1.31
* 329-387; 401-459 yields 1.10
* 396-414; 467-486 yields 1.35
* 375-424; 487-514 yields 1.22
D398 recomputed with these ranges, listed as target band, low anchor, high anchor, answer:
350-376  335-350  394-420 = -1.7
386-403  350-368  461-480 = 1.6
